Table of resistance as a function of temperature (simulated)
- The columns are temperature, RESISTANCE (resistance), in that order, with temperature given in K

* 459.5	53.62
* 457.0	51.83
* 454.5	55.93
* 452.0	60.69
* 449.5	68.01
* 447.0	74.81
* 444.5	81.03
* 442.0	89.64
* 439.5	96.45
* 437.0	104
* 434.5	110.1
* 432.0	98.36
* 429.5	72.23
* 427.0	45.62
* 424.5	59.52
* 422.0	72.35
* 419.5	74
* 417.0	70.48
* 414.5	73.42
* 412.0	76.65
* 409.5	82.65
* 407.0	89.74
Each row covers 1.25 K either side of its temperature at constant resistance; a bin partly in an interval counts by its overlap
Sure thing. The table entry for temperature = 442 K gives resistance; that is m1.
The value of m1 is 89.64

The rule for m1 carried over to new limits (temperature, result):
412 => 76.65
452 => 60.69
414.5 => 73.42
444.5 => 81.03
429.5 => 72.23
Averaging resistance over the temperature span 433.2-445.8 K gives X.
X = 96.2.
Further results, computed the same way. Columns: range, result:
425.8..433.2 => 72.1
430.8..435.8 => 104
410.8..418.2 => 73.5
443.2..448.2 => 78.1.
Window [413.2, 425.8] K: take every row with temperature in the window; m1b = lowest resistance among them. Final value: 59.52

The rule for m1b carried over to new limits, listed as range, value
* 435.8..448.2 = 74.81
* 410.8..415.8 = 73.42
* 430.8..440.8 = 96.45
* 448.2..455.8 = 55.93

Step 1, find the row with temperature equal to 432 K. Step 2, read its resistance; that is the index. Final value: 98.36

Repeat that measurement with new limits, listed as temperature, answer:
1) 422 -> 72.35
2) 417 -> 70.48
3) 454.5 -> 55.93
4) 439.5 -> 96.45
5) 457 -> 51.83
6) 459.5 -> 53.62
